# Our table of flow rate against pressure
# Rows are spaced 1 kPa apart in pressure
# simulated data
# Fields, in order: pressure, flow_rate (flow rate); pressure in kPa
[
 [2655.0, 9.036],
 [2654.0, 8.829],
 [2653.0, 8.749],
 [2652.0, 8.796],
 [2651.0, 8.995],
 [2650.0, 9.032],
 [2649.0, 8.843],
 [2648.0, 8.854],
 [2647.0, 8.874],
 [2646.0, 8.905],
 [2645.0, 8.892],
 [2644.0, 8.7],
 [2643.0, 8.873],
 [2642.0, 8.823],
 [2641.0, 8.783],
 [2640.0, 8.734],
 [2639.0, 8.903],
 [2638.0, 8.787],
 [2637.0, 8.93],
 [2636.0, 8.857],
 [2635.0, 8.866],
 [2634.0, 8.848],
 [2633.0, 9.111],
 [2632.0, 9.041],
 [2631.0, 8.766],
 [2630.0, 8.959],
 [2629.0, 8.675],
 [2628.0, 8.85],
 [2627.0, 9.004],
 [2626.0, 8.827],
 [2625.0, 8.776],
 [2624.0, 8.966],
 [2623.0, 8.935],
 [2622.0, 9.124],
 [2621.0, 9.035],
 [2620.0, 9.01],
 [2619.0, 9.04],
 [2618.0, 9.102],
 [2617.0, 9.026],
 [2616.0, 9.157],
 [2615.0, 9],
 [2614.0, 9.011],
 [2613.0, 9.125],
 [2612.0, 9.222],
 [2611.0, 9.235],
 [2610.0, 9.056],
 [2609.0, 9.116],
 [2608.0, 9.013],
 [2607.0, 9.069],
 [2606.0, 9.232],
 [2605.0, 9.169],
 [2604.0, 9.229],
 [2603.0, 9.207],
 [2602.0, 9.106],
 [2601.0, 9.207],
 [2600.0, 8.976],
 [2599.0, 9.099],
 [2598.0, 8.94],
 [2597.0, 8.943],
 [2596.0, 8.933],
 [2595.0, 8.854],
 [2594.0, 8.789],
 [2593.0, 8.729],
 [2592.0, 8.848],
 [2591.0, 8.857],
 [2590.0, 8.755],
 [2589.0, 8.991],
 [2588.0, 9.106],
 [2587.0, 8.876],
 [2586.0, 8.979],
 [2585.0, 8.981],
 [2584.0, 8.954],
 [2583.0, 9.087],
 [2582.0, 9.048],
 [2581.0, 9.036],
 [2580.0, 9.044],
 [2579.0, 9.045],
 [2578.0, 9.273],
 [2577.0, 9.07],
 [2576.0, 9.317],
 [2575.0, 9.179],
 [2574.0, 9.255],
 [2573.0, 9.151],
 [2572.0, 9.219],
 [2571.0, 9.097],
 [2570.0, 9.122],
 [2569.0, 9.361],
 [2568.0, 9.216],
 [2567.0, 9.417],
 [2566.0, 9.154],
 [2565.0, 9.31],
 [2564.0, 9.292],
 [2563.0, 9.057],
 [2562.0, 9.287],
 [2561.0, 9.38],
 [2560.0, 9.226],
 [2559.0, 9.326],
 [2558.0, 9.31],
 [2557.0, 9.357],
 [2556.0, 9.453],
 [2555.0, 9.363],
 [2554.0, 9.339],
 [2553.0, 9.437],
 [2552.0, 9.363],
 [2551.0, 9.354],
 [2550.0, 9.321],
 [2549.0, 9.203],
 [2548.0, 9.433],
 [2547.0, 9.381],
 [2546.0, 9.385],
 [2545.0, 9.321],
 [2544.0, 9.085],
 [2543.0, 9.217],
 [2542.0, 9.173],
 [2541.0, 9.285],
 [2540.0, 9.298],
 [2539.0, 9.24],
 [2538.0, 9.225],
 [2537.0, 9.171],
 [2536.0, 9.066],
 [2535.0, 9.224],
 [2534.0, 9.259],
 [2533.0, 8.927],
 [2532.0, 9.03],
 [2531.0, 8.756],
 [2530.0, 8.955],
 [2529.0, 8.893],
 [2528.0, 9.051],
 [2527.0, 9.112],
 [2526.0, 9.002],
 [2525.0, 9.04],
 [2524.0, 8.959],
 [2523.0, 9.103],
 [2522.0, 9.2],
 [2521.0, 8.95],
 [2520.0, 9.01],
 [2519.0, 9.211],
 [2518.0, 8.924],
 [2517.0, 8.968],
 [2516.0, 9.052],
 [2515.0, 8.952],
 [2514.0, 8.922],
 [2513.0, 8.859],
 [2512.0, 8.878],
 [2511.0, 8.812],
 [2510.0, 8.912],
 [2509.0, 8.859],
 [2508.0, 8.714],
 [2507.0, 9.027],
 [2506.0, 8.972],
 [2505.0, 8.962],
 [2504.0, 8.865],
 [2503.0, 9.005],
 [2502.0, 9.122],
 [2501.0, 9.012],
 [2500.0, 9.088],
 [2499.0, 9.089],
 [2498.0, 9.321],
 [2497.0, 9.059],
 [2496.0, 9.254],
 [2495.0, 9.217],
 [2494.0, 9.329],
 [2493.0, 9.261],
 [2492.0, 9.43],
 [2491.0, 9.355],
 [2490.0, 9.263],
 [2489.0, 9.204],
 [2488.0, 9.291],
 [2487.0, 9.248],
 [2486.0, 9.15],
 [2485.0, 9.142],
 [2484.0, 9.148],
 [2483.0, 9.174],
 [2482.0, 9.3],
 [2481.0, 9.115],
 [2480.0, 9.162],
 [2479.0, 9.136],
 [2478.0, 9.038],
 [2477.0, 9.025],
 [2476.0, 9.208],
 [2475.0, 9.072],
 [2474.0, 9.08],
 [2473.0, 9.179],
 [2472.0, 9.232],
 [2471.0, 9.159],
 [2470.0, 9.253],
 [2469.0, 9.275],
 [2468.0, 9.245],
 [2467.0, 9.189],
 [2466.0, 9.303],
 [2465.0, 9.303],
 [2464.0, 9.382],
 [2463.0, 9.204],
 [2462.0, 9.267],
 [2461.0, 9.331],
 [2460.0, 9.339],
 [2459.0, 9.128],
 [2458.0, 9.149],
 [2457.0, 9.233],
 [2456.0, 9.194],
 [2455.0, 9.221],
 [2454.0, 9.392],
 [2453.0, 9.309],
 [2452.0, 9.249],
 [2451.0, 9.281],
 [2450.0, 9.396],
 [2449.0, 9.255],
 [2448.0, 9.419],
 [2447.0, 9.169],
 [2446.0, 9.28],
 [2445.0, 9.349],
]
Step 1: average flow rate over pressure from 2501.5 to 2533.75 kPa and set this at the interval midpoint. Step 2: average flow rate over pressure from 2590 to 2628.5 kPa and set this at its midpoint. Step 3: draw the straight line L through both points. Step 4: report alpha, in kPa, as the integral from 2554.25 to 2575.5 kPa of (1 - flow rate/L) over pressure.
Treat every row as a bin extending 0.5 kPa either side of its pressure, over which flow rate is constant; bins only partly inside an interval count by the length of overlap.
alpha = -0.6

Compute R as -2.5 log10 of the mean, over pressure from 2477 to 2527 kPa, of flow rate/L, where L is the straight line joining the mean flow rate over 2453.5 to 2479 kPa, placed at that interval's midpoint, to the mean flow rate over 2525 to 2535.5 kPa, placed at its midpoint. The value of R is 0.00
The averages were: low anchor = 9.21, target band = 9.08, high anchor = 9.02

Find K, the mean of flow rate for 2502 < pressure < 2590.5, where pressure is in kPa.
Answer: 9.12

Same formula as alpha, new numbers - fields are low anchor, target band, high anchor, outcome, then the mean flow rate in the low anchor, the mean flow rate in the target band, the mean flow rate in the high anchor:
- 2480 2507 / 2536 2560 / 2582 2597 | -0.7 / 9.17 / 9.3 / 8.92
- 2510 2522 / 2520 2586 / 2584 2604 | -1.6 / 8.97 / 9.18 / 8.96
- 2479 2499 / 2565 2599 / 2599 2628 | 0.2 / 9.23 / 9.05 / 9.07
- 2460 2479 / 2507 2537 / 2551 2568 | 0.9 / 9.21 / 8.99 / 9.32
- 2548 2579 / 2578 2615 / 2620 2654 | 0.3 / 9.27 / 9.03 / 8.88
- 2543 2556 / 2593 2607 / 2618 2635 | 0.0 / 9.33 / 9.04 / 8.94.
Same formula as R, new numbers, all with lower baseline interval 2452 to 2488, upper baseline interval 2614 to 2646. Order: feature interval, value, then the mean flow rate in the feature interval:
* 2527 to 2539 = 0.004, 9.06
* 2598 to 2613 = -0.020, 9.13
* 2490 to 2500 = -0.010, 9.25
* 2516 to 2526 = 0.009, 9.04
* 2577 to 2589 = -0.004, 9.04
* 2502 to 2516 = 0.027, 8.92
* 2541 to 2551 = -0.025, 9.28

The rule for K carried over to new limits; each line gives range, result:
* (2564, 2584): 9.18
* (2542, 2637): 9.1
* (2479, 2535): 9.07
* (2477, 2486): 9.14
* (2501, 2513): 8.92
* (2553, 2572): 9.28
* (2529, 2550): 9.18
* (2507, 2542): 9.03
